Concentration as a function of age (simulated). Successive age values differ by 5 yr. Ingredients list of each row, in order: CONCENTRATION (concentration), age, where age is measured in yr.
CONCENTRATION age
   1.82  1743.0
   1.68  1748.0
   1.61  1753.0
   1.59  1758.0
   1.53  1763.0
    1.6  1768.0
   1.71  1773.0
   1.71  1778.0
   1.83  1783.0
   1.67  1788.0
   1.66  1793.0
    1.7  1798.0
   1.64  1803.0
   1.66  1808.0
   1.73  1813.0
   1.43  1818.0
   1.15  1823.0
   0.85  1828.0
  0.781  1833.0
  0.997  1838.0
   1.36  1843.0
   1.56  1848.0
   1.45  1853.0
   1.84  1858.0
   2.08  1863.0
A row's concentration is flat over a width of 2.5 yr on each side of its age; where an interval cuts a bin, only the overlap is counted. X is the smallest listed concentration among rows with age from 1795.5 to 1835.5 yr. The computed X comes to 0.781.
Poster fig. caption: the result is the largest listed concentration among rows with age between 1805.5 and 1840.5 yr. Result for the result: 1.73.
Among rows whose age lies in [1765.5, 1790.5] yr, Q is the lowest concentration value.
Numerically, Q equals 1.6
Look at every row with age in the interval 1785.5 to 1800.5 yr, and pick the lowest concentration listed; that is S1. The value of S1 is 1.66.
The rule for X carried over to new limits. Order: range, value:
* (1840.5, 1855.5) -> 1.36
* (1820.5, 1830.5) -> 0.85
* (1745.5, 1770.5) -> 1.53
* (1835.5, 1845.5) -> 0.997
